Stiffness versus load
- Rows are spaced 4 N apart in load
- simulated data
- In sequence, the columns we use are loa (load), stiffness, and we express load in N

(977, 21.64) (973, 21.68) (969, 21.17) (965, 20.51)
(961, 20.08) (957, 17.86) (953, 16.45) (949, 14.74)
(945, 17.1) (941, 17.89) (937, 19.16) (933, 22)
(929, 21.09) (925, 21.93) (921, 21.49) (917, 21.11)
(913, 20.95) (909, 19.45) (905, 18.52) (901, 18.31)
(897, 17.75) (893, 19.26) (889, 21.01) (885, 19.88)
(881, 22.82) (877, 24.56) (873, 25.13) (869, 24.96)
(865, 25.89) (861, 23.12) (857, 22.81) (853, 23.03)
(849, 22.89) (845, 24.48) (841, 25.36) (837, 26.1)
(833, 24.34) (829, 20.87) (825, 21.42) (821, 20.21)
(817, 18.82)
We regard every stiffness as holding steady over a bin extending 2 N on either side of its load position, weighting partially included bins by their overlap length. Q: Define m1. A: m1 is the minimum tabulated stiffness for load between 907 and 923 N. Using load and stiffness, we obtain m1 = 19.45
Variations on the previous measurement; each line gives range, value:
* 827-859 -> 20.87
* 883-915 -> 17.75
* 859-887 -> 19.88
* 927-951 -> 14.74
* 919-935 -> 21.09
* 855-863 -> 22.81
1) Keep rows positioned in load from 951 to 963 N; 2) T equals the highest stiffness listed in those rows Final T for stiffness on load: 20.08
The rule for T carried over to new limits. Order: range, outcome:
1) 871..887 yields 25.13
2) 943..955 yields 17.1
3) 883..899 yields 21.01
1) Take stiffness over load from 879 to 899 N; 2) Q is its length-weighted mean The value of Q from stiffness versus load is 20.1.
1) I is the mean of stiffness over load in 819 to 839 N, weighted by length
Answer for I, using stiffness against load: 22.6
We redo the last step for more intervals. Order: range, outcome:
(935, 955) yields 17.1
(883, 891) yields 20.4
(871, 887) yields 23.1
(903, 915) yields 19.6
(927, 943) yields 20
